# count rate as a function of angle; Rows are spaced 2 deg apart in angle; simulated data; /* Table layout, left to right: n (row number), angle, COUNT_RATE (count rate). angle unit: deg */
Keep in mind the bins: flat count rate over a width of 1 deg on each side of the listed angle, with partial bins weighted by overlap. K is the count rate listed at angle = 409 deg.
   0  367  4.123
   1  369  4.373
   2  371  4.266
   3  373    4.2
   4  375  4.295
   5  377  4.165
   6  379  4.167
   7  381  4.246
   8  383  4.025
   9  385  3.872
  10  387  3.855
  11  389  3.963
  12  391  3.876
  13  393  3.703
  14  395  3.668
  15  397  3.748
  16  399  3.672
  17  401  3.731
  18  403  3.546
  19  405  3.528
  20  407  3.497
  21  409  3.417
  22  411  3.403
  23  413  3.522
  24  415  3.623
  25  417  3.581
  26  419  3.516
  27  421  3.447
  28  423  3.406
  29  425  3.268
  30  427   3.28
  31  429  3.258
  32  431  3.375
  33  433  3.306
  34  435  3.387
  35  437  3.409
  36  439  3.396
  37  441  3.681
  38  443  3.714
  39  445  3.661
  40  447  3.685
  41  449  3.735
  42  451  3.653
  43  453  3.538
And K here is 3.417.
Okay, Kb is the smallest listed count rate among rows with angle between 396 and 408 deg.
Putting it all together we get 3.497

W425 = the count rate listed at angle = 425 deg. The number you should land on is 3.268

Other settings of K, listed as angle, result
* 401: 3.731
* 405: 3.528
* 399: 3.672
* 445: 3.661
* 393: 3.703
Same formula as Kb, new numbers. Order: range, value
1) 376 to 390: 3.855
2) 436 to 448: 3.396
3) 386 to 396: 3.668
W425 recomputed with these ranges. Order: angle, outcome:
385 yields 3.872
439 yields 3.396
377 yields 4.165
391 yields 3.876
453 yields 3.538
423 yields 3.406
